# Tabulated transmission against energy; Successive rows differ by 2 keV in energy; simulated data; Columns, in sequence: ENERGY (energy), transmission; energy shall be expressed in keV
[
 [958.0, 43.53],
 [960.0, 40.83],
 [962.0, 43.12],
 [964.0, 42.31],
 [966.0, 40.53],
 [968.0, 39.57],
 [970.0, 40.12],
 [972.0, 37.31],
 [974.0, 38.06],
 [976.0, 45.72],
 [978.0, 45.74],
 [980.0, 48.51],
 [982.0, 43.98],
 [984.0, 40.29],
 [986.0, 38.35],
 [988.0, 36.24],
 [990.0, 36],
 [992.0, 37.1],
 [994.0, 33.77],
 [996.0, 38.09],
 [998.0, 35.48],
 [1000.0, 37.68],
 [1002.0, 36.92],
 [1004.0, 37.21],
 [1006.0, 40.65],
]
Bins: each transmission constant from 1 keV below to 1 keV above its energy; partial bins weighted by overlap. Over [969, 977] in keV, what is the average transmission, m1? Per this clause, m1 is 40.3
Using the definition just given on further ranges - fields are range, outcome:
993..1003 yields 36.4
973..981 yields 44.5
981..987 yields 40.9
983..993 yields 37.6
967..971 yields 39.8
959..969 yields 41.3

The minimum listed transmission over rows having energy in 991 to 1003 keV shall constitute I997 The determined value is 33.77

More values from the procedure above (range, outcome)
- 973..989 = 36.24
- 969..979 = 37.31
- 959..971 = 39.57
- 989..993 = 36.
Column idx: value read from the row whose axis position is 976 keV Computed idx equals 45.72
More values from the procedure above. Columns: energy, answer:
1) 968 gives 39.57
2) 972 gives 37.31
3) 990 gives 36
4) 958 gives 43.53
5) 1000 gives 37.68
